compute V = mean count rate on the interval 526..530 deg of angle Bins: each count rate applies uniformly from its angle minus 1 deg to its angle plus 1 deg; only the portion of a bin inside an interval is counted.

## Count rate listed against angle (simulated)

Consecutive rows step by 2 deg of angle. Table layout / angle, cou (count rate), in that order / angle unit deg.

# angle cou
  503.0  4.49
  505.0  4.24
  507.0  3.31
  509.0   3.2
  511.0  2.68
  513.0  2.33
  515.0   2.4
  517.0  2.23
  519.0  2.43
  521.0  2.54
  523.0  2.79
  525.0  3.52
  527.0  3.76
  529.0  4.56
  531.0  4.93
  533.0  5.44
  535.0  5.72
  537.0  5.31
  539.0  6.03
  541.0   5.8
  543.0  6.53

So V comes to 4.16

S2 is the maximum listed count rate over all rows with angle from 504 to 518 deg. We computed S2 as 4.24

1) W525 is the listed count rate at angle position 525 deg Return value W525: 3.52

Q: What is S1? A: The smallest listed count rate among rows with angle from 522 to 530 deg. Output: 2.79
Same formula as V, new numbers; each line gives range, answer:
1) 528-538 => 5.19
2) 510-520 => 2.41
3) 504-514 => 3.15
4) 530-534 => 5.19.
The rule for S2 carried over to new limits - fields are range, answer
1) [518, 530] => 4.56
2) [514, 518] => 2.4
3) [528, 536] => 5.72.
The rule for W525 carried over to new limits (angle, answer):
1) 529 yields 4.56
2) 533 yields 5.44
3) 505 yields 4.24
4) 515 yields 2.4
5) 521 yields 2.54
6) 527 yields 3.76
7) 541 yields 5.8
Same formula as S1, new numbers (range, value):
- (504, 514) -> 2.33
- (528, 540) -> 4.56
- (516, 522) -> 2.23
